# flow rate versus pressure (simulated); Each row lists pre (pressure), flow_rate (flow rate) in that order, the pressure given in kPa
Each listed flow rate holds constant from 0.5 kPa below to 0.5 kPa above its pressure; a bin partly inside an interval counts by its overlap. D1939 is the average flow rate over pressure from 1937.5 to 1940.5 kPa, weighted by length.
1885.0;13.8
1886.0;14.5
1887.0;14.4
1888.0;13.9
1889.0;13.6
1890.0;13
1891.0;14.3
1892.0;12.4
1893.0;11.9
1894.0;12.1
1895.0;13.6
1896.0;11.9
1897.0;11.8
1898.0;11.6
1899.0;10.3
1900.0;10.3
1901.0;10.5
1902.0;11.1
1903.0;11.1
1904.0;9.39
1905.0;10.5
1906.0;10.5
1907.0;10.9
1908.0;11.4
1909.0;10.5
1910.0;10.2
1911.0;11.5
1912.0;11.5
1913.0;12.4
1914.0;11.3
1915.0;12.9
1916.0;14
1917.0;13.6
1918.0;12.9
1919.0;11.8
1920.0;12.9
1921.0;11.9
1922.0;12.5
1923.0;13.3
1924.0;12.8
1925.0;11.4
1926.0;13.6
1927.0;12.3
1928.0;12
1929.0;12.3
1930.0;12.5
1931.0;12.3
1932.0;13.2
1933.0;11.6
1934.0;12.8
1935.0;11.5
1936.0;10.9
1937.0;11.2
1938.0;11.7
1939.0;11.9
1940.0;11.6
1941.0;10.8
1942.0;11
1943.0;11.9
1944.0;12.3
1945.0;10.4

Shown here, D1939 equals 11.7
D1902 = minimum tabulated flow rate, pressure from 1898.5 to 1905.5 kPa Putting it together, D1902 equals 9.39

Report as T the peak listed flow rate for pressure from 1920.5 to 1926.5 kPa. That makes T 13.6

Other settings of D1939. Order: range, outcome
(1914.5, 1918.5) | 13.3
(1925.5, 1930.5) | 12.5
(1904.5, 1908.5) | 10.8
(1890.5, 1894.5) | 12.7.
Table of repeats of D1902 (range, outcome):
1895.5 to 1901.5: 10.3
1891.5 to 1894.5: 11.9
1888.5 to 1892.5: 12.4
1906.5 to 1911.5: 10.2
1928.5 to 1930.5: 12.3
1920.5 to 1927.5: 11.4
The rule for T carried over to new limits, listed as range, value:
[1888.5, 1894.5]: 14.3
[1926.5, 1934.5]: 13.2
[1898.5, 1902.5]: 11.1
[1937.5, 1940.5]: 11.9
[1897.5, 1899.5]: 11.6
